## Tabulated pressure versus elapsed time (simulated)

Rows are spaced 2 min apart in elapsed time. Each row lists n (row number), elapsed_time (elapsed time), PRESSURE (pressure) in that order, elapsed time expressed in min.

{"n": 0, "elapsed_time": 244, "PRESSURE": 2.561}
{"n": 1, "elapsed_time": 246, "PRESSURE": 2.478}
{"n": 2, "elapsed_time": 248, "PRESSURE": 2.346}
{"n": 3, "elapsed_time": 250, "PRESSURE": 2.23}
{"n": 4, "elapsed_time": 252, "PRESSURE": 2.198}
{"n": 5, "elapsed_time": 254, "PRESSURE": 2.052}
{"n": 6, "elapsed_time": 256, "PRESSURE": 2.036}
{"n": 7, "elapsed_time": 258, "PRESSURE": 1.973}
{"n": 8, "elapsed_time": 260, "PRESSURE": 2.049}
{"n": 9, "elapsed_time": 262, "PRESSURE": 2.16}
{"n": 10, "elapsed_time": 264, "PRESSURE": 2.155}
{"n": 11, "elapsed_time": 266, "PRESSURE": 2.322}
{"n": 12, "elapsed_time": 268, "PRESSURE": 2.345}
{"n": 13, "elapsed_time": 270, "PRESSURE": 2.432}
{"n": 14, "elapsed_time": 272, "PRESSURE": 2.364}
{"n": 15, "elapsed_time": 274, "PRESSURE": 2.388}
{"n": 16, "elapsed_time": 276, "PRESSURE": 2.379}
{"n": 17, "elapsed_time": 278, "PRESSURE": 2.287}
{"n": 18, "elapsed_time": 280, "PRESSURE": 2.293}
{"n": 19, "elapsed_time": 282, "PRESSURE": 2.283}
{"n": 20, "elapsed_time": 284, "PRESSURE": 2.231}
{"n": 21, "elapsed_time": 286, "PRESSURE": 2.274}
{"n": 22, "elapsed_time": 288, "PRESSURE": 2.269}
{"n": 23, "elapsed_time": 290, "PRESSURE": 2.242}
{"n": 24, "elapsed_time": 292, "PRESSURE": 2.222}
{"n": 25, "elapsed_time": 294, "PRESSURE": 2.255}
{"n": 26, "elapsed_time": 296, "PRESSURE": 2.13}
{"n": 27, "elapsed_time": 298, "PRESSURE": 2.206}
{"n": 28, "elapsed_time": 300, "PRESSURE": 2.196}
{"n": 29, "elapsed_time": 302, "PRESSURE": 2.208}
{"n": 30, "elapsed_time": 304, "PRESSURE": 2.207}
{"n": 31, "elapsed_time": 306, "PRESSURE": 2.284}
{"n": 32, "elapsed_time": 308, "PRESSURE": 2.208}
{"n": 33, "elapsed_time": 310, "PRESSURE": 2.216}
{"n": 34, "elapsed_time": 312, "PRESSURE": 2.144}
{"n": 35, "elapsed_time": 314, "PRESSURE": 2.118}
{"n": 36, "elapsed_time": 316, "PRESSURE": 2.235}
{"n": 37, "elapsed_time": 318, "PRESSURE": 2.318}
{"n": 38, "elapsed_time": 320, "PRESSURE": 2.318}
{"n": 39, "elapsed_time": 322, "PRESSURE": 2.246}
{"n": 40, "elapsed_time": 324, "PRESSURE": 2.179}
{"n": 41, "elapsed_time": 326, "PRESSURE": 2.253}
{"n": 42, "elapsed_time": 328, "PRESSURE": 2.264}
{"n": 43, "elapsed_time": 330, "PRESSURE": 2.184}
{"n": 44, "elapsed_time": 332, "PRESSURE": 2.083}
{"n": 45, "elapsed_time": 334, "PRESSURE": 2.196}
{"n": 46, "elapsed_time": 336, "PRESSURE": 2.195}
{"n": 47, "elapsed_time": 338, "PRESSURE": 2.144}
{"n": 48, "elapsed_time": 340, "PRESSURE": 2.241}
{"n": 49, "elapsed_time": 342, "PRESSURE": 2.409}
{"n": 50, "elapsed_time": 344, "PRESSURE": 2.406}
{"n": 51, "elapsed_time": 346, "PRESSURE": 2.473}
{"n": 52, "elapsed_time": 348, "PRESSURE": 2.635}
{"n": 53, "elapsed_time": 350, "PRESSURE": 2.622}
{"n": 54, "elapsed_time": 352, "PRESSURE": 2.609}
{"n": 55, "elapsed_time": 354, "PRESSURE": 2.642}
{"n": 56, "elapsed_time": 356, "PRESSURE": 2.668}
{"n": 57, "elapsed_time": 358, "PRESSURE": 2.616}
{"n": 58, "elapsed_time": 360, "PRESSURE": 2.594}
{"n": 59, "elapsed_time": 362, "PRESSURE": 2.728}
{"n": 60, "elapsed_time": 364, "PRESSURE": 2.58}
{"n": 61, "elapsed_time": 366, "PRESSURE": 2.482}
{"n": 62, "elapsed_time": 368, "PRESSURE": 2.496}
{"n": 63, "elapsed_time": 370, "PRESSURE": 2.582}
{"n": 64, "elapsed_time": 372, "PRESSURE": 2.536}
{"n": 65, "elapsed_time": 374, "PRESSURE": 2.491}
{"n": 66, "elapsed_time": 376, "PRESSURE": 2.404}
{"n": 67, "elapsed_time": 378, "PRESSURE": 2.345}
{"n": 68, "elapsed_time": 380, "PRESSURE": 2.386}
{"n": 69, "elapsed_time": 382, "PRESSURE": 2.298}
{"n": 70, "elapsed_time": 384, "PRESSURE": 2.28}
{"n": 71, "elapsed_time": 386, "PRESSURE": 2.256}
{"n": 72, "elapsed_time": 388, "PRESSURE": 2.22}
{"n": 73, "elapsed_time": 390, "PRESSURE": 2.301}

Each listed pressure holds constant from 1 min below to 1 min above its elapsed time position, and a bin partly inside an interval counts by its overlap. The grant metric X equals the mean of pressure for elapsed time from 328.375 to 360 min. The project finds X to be 2.41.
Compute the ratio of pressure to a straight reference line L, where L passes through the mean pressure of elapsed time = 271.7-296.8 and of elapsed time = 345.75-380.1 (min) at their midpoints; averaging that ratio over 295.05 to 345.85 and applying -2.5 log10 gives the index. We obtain 0.08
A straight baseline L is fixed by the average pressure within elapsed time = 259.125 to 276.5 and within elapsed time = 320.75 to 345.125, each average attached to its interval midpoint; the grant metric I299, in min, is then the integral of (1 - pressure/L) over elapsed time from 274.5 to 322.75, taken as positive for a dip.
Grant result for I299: 0.4 min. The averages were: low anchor 2.29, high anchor 2.24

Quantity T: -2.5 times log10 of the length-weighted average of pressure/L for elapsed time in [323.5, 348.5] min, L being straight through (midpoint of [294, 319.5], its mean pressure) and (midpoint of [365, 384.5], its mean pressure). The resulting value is 0.01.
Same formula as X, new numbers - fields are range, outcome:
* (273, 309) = 2.25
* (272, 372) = 2.34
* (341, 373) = 2.57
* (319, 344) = 2.23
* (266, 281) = 2.35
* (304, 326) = 2.23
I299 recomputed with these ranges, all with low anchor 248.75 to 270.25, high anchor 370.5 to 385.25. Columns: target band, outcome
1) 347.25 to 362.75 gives -1.9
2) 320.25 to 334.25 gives 0.6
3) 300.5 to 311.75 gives 0.2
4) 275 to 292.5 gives -0.5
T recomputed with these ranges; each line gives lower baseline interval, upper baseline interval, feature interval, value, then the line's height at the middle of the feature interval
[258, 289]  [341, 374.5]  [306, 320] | 0.09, 2.41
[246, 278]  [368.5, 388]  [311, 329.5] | 0.04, 2.31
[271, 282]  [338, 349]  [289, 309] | 0.07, 2.36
